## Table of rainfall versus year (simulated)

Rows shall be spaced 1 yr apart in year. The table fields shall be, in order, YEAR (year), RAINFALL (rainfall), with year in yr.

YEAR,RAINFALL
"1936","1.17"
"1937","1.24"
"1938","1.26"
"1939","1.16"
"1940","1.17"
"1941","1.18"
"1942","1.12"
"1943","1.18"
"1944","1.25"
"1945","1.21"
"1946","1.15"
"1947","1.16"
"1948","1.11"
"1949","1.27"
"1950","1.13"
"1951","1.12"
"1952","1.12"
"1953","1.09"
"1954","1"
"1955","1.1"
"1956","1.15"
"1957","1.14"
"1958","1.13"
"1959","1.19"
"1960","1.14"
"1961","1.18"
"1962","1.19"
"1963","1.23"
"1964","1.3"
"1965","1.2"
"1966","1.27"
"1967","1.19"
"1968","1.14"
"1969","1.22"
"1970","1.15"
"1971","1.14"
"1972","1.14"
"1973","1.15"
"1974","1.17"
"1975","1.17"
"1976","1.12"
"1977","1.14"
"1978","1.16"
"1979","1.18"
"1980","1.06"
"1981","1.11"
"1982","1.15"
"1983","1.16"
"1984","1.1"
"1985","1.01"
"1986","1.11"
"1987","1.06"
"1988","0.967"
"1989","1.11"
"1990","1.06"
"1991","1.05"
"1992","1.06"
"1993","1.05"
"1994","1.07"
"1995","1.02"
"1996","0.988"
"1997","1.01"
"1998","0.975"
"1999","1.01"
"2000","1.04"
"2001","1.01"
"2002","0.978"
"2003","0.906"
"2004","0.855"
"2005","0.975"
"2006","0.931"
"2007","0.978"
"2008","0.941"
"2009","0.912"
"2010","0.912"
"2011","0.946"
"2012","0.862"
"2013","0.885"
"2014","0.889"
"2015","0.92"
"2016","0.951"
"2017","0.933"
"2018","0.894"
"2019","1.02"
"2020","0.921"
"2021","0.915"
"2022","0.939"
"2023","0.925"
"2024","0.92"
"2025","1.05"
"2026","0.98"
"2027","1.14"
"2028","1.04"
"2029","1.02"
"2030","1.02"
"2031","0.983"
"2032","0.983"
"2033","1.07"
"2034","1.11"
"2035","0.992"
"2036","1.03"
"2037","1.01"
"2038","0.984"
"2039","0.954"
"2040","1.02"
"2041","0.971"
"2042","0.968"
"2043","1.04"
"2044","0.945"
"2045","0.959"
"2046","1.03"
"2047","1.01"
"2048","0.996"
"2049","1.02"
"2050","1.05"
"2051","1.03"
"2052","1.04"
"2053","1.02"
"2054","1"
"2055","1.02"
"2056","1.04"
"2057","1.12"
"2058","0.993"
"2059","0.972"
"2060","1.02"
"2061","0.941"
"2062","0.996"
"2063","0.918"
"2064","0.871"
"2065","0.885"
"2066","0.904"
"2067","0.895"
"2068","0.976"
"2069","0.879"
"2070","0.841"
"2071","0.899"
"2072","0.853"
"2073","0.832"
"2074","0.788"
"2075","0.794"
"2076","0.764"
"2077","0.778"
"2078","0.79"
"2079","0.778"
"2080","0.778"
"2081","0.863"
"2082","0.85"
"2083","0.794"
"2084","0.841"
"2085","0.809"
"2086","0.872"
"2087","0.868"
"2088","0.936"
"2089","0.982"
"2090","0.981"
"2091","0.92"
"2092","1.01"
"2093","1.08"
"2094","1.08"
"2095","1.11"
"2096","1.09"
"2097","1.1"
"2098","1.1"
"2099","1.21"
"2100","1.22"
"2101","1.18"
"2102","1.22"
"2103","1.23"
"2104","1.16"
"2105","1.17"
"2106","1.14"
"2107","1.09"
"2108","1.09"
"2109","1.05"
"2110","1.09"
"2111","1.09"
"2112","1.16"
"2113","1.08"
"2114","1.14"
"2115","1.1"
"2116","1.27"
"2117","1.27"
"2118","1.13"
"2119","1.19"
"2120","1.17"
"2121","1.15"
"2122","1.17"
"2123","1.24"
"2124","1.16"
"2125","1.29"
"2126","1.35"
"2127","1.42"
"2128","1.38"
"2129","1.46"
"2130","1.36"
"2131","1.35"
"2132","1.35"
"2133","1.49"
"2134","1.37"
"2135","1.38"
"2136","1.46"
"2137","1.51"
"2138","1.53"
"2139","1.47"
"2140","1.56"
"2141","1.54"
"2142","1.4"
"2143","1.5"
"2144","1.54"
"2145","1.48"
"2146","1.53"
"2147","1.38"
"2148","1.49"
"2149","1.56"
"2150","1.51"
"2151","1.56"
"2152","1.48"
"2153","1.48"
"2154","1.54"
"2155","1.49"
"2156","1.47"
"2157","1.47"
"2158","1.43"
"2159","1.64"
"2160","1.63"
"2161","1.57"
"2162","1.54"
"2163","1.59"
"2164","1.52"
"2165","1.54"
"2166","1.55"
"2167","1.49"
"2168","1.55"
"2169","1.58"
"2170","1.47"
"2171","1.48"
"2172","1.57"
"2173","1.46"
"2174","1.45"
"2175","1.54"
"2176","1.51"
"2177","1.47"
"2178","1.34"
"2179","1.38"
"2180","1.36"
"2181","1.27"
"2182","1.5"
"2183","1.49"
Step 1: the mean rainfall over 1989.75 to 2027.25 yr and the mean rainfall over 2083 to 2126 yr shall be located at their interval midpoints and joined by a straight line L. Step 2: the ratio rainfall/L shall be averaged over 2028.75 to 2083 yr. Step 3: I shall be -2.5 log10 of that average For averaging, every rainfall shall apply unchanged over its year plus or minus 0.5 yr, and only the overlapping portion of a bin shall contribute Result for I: 0.09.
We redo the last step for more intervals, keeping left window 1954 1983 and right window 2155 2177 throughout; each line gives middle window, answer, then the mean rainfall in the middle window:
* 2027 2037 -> 0.23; 1.03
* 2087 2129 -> 0.23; 1.15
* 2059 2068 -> 0.39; 0.934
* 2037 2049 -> 0.29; 0.991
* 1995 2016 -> 0.28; 0.948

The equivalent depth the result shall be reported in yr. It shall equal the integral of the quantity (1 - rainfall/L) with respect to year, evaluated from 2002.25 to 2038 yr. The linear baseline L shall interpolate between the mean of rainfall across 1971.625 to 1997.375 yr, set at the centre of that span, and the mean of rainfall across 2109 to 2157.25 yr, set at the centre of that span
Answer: 5.9 yr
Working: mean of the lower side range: 1.09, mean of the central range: 0.965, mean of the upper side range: 1.36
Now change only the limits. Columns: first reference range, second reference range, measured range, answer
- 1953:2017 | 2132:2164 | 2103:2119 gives 3.0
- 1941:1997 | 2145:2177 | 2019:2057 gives 7.9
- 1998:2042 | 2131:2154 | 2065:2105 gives 9.4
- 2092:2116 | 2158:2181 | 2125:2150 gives -2.4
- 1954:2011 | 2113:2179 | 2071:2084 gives 4.8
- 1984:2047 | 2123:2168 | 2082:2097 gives 3.7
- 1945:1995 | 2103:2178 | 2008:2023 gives 3.5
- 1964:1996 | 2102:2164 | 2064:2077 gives 4.2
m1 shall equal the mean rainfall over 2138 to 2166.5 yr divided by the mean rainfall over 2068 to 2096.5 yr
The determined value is 1.7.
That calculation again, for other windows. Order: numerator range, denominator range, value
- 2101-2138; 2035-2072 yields 1.27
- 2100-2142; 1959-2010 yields 1.17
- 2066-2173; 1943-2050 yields 1.17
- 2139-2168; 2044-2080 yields 1.63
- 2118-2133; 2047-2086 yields 1.41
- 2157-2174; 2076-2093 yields 1.76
